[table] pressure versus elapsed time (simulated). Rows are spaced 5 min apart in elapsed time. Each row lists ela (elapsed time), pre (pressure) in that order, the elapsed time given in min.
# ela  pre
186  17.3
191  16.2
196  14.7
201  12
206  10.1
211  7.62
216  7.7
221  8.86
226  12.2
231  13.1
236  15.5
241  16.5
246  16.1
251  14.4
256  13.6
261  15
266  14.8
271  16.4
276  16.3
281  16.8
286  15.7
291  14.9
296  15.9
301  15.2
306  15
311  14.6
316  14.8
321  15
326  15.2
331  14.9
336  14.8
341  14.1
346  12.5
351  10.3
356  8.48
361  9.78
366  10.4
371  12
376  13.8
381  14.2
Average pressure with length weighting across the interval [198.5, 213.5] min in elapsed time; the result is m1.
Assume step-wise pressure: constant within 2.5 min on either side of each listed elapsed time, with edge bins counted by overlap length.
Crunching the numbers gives 9.91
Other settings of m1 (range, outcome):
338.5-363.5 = 11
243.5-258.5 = 14.7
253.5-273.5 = 14.9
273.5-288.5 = 16.3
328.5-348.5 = 14.1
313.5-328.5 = 15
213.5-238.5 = 11.5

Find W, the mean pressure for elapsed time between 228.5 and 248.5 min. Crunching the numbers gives 15.3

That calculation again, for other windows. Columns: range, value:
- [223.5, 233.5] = 12.7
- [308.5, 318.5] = 14.7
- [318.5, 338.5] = 15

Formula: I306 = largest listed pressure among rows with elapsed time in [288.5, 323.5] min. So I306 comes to 15.9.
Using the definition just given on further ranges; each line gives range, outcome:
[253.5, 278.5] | 16.4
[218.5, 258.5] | 16.5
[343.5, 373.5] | 12.5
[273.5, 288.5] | 16.8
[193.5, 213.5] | 14.7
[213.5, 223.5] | 8.86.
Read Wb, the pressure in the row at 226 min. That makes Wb 12.2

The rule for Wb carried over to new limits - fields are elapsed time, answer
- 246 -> 16.1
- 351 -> 10.3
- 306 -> 15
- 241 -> 16.5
